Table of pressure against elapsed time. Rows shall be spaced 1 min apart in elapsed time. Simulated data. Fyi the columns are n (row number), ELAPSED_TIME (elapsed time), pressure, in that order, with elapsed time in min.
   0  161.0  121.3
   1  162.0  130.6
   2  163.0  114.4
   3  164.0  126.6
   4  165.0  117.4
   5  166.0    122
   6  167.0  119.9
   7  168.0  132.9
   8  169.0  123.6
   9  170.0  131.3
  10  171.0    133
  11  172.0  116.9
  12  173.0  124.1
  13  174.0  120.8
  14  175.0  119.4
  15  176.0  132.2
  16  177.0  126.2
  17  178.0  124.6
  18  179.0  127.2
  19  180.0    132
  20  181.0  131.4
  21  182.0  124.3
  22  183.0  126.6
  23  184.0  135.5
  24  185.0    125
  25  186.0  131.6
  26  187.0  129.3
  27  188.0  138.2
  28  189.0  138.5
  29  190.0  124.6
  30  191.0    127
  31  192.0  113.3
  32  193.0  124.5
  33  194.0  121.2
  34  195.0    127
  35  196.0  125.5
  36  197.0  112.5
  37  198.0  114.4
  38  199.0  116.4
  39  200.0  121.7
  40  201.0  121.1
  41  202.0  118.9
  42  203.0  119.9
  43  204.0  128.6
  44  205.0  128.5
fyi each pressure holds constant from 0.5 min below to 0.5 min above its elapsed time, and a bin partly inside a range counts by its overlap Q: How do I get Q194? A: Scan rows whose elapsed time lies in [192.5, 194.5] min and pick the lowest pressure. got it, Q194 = 121.2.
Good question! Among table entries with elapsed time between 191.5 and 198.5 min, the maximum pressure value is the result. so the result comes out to 127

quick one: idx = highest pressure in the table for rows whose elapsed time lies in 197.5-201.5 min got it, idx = 121.7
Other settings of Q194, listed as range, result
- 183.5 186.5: 125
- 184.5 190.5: 124.6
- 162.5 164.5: 114.4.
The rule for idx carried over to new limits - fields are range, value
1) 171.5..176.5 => 132.2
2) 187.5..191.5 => 138.5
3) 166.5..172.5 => 133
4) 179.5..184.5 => 135.5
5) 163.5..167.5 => 126.6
